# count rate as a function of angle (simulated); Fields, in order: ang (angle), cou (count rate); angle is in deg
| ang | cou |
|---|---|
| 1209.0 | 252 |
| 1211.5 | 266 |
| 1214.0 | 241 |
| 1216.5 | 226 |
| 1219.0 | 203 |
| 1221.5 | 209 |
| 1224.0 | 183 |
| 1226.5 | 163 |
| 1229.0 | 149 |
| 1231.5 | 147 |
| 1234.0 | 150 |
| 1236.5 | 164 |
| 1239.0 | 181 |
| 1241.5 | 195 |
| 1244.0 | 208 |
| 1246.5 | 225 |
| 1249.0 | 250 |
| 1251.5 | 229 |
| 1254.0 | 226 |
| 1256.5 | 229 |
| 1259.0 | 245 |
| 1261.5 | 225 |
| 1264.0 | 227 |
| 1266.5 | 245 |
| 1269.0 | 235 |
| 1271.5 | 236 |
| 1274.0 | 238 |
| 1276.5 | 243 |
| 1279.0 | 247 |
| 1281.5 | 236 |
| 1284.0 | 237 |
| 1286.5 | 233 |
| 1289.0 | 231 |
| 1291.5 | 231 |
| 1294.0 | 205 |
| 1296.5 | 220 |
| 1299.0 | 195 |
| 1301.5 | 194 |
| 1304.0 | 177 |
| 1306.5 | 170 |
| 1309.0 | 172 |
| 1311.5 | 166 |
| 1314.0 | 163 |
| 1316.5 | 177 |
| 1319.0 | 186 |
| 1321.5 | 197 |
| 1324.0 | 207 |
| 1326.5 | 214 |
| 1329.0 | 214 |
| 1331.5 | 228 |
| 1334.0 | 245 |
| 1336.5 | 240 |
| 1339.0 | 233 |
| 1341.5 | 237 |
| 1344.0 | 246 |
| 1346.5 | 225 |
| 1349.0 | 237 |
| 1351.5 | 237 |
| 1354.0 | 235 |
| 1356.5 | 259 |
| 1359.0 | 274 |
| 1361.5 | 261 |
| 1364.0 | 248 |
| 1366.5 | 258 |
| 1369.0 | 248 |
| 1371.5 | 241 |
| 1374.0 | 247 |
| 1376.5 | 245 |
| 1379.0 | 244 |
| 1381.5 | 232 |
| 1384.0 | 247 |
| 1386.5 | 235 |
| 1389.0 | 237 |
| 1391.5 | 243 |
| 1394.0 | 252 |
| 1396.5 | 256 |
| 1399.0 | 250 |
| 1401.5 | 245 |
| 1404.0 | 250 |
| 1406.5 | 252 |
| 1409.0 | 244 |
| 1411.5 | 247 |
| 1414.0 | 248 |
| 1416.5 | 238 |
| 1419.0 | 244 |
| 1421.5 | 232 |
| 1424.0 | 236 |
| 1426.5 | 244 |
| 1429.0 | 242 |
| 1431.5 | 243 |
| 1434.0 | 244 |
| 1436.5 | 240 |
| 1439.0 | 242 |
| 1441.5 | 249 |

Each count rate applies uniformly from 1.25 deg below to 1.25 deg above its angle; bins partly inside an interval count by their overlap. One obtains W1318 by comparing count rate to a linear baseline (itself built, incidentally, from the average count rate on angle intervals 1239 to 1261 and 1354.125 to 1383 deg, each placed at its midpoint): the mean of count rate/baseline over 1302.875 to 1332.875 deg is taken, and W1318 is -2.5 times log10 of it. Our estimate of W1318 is 0.25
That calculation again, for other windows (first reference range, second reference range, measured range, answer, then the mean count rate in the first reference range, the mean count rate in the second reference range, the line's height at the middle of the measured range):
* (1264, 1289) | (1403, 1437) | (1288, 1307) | 0.17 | 238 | 243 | 239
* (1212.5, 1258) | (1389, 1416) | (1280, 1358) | 0.04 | 199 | 248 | 224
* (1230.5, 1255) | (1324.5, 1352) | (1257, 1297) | -0.12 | 198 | 232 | 210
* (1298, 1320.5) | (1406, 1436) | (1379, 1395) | -0.09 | 178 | 243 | 223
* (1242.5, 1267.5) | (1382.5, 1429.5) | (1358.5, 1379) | -0.05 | 230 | 244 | 241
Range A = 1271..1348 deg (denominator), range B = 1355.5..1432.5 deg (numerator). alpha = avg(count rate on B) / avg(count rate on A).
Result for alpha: 1.15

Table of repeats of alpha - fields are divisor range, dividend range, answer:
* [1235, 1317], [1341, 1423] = 1.15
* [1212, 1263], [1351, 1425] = 1.21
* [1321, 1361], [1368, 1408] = 1.05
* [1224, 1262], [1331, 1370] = 1.24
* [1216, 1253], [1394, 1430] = 1.28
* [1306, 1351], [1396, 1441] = 1.16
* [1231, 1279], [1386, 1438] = 1.12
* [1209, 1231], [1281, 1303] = 1.07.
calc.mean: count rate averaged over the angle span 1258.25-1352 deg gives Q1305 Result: 218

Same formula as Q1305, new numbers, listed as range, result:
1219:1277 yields 208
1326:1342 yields 231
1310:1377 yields 228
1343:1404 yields 246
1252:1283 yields 236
